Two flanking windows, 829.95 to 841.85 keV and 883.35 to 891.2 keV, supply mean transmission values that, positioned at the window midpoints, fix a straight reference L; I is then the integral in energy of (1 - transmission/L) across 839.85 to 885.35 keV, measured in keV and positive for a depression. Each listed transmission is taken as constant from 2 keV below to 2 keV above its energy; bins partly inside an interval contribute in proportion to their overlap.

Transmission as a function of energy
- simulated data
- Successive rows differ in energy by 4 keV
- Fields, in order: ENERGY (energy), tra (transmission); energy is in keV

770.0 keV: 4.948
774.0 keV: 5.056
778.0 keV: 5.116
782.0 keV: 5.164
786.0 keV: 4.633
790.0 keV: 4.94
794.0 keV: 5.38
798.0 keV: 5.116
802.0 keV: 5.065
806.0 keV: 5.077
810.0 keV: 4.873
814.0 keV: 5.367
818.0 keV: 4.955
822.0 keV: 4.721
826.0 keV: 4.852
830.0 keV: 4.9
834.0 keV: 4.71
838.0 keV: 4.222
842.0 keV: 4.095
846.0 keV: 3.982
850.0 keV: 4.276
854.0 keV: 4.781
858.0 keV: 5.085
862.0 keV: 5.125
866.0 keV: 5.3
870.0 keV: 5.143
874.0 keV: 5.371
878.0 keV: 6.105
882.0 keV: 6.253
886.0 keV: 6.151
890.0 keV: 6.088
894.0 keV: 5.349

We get 2.45 keV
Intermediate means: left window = 4.48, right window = 6.13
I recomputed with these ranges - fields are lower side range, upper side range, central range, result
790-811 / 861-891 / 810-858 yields 6.3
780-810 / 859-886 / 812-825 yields 0.5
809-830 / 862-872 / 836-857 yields 3.2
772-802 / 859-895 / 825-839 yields 1.7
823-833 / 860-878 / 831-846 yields 1.9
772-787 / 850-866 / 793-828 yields -0.3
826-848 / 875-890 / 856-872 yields 0.8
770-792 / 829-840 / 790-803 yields -0.8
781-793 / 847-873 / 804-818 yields -0.4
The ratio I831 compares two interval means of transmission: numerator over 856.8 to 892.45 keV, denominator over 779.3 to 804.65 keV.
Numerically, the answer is 1.1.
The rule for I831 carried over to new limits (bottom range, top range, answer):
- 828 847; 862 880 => 1.24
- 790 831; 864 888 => 1.14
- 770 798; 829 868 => 0.92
